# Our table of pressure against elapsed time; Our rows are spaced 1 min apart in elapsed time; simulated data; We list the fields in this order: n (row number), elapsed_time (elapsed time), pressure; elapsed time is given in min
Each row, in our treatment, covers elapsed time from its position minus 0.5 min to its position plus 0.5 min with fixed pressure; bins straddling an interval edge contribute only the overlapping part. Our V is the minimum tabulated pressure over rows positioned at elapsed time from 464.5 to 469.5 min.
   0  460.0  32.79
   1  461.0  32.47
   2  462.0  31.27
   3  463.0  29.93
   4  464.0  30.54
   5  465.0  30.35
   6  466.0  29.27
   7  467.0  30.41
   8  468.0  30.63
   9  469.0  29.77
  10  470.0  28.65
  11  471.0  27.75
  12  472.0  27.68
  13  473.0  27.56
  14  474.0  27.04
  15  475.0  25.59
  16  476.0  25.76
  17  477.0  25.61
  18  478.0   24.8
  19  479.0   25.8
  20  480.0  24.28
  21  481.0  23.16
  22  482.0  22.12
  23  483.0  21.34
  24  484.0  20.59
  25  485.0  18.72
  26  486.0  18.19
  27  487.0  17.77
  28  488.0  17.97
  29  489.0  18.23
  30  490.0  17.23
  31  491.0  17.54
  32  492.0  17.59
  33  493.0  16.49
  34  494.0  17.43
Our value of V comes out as 29.27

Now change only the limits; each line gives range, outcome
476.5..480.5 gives 24.28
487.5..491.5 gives 17.23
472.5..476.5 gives 25.59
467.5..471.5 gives 27.75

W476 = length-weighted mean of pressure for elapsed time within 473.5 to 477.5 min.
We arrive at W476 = 26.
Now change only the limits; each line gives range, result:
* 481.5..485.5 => 20.7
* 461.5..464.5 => 30.6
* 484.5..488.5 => 18.2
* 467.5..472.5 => 28.9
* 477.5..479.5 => 25.3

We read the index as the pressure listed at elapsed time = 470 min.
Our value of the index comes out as 28.65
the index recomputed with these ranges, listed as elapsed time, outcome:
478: 24.8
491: 17.54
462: 31.27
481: 23.16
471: 27.75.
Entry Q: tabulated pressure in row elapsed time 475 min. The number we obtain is 25.59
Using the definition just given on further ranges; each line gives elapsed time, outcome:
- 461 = 32.47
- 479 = 25.8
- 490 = 17.23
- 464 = 30.54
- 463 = 29.93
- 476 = 25.76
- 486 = 18.19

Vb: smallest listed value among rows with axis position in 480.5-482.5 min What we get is 22.12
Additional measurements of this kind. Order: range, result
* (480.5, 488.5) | 17.77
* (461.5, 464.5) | 29.93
